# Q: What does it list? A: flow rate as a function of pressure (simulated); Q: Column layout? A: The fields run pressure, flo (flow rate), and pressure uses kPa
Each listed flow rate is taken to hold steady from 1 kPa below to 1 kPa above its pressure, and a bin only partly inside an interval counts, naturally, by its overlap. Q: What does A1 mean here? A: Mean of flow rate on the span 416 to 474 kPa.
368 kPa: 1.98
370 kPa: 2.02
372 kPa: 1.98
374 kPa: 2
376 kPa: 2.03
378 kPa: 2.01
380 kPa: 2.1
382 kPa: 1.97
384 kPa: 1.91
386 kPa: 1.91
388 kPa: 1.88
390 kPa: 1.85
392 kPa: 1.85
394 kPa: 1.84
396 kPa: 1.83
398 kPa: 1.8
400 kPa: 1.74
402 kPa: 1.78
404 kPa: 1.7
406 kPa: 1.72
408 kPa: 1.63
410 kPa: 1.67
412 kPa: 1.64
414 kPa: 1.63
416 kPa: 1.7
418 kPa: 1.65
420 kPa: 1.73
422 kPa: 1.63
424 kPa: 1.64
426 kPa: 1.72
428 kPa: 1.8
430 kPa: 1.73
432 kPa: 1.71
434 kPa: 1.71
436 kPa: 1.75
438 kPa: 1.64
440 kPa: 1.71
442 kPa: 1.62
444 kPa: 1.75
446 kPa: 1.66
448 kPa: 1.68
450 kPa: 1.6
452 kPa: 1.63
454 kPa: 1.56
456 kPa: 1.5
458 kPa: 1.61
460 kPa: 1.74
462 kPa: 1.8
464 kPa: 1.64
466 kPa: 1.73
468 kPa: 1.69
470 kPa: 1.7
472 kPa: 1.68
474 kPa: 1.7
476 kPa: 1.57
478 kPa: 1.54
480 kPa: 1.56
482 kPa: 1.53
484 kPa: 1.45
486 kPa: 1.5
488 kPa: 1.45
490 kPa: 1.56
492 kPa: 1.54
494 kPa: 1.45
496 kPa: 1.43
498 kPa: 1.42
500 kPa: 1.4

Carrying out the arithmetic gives 1.68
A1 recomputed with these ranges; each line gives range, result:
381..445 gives 1.74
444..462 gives 1.64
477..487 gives 1.52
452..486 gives 1.62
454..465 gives 1.65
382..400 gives 1.86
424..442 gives 1.71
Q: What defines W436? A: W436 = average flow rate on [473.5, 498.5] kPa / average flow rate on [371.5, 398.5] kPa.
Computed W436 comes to 0.8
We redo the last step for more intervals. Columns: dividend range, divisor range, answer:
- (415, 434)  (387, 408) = 0.95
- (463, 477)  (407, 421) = 1.01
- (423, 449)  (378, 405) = 0.91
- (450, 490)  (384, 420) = 0.91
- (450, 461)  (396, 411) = 0.93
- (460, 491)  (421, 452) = 0.95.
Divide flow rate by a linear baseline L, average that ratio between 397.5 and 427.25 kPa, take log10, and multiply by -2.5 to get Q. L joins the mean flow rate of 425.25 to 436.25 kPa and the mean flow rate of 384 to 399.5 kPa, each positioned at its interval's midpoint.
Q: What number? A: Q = 0.062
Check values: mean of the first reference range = 1.85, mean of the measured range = 1.69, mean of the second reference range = 1.74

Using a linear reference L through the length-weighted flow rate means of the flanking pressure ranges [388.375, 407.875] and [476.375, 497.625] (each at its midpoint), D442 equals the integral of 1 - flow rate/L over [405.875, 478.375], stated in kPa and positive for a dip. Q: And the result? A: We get -1.27 kPa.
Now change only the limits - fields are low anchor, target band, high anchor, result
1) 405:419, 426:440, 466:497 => -0.8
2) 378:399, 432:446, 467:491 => 0.2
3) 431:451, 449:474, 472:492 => -0.7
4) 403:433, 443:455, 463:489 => -0.1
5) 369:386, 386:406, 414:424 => 0.5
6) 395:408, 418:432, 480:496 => -0.2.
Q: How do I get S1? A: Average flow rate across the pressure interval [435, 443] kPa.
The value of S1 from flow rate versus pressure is 1.68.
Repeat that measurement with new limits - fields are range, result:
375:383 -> 2.03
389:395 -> 1.85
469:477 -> 1.66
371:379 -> 2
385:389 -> 1.9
